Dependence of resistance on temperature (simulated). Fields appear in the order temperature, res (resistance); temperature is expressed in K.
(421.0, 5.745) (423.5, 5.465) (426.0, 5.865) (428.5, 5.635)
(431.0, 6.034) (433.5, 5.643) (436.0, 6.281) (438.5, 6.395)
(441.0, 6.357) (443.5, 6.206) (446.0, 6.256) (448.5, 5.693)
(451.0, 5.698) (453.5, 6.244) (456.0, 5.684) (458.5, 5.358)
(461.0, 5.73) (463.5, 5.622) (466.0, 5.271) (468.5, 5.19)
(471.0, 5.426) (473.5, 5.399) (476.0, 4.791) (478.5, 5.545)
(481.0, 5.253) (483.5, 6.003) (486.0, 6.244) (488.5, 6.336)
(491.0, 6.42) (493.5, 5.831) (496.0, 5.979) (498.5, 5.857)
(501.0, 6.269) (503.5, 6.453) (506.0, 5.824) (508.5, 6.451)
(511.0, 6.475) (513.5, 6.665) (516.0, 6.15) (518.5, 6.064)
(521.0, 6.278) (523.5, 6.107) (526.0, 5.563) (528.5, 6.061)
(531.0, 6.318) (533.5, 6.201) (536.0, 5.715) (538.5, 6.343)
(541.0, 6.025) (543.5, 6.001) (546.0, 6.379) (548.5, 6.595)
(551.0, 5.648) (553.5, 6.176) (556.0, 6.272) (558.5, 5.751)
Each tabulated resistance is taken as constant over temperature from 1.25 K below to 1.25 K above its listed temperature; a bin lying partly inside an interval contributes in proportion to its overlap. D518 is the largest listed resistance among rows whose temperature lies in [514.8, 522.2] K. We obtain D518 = 6.278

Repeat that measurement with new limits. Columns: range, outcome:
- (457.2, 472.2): 5.73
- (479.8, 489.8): 6.336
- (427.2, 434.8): 6.034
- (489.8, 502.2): 6.42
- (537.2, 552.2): 6.595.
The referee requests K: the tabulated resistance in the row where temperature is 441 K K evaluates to 6.357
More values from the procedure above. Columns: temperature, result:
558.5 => 5.751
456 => 5.684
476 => 4.791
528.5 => 6.061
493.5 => 5.831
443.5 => 6.206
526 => 5.563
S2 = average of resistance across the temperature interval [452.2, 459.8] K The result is 5.76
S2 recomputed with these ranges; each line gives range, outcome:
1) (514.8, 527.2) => 6.03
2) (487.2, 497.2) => 6.14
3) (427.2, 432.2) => 5.83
